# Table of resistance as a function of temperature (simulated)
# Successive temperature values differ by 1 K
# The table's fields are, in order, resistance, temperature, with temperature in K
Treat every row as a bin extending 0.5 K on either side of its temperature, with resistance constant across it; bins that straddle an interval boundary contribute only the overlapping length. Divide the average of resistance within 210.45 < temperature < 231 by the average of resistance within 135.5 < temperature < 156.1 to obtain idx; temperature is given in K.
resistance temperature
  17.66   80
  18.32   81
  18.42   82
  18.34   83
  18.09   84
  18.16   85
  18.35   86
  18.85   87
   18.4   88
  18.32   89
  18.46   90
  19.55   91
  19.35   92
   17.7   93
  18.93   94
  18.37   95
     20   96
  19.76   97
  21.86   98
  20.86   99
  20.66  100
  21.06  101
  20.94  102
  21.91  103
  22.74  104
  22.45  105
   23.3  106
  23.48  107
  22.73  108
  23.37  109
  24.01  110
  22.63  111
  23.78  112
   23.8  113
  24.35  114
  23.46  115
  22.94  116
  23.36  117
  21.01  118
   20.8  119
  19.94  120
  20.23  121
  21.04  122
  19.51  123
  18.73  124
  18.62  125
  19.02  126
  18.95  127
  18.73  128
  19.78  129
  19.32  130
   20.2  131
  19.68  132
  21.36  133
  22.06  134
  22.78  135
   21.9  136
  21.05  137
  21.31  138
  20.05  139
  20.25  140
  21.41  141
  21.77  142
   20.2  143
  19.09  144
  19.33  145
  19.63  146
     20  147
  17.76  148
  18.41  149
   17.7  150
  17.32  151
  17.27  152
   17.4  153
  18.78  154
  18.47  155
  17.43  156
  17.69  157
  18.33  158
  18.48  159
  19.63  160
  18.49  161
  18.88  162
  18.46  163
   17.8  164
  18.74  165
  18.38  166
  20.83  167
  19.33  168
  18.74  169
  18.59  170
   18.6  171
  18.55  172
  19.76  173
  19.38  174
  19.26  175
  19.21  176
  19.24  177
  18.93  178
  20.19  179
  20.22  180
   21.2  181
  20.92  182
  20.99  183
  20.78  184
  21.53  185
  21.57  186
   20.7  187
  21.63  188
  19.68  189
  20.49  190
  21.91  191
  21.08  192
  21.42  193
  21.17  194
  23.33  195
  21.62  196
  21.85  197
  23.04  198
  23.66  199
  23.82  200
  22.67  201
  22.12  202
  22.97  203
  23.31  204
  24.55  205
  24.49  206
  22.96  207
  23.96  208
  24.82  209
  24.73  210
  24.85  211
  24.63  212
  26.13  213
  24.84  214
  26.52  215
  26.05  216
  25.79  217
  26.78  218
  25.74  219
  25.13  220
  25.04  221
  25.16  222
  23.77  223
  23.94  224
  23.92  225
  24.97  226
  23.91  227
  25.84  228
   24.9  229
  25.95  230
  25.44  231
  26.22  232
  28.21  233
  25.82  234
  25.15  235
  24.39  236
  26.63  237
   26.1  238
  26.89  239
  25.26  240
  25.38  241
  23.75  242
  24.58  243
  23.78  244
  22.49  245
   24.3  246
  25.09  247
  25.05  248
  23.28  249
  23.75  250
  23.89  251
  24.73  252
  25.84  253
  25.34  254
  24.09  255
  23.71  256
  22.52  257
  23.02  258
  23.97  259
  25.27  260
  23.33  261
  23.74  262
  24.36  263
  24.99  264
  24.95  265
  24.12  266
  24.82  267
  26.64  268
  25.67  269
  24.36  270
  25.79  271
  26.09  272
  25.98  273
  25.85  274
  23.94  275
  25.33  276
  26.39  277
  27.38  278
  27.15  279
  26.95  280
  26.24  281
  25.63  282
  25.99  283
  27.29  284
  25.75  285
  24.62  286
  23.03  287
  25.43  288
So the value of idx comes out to 1.3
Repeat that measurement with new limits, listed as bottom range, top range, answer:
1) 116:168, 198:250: 1.27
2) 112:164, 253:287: 1.26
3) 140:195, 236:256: 1.26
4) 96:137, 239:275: 1.15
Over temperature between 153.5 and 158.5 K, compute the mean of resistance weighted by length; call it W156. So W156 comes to 18.1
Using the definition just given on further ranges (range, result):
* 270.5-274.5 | 25.9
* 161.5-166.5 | 18.5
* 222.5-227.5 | 24.1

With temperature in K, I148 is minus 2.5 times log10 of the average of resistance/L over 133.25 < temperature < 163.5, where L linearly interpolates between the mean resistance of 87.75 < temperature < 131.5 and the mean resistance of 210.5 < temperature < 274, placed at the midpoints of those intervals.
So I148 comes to 0.14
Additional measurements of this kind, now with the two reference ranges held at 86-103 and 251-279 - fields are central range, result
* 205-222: -0.08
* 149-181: 0.16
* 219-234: -0.07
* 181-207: 0.03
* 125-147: 0.03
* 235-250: -0.02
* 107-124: -0.10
